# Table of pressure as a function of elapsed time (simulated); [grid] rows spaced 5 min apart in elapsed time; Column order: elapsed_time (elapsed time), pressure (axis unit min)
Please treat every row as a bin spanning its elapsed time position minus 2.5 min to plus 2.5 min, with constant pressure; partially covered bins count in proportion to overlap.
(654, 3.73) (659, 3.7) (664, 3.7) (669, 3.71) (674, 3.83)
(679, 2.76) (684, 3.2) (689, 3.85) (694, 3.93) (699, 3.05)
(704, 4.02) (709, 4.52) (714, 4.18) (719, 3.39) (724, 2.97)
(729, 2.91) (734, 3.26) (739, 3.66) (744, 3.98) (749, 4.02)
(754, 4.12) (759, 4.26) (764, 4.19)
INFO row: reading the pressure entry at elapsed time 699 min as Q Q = 3.05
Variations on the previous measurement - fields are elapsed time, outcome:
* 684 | 3.2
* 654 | 3.73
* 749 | 4.02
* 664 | 3.7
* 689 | 3.85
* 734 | 3.26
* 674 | 3.83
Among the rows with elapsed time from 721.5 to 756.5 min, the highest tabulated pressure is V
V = 4.12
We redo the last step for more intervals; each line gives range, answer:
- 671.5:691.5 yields 3.85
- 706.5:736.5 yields 4.52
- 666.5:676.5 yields 3.83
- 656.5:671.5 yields 3.71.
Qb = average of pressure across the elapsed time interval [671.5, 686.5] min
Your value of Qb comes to 3.26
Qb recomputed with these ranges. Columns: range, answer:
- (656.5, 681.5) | 3.54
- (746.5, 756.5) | 4.07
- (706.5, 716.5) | 4.35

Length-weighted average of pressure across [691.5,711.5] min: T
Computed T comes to 3.88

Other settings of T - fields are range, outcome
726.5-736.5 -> 3.08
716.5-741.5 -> 3.24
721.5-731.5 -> 2.94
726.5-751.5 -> 3.57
